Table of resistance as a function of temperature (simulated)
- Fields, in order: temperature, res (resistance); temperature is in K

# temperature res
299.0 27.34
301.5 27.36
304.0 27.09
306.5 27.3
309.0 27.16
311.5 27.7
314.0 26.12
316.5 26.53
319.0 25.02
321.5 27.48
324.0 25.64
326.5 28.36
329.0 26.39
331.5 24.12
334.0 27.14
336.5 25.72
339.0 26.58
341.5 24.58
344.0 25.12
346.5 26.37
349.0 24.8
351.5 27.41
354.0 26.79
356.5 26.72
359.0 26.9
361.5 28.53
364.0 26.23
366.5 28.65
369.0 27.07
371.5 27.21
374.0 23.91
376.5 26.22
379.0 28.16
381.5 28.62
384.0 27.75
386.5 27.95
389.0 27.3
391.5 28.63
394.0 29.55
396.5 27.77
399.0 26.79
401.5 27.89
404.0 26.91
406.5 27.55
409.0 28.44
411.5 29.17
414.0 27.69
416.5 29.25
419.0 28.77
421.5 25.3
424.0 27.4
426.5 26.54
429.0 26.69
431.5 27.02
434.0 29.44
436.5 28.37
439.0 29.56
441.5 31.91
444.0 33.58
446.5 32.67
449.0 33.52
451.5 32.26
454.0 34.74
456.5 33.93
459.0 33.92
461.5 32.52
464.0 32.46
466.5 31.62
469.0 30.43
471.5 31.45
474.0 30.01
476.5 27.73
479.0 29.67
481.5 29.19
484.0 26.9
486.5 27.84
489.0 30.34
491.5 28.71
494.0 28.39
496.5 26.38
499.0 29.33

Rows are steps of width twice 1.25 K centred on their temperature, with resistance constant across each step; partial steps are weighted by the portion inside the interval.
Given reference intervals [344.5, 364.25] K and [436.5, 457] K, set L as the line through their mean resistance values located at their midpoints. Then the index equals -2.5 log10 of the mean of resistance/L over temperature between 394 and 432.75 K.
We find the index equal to 0.10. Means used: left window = 26.7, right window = 32.5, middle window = 27.6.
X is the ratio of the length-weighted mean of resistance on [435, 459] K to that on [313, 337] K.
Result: 1.2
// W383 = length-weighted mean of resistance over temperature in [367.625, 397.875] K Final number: 27.5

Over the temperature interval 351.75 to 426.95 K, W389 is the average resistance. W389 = 27.5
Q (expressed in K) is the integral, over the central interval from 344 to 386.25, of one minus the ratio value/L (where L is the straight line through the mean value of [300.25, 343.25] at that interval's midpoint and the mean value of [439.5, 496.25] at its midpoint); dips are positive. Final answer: 1.3 K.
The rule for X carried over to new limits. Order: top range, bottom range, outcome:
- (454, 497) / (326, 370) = 1.14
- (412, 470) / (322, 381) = 1.15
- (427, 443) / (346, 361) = 1.08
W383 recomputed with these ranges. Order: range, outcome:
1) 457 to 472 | 32.2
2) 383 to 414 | 28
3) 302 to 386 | 26.7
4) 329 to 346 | 25.6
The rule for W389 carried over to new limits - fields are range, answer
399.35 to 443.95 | 28.2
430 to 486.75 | 30.9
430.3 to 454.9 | 31.3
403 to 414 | 28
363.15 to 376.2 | 26.6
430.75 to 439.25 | 28.6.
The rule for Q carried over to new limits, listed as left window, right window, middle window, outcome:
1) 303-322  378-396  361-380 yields 0.68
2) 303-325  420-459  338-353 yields 0.97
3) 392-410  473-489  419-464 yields -3.61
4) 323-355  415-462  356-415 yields 1.01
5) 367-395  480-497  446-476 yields -4.48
